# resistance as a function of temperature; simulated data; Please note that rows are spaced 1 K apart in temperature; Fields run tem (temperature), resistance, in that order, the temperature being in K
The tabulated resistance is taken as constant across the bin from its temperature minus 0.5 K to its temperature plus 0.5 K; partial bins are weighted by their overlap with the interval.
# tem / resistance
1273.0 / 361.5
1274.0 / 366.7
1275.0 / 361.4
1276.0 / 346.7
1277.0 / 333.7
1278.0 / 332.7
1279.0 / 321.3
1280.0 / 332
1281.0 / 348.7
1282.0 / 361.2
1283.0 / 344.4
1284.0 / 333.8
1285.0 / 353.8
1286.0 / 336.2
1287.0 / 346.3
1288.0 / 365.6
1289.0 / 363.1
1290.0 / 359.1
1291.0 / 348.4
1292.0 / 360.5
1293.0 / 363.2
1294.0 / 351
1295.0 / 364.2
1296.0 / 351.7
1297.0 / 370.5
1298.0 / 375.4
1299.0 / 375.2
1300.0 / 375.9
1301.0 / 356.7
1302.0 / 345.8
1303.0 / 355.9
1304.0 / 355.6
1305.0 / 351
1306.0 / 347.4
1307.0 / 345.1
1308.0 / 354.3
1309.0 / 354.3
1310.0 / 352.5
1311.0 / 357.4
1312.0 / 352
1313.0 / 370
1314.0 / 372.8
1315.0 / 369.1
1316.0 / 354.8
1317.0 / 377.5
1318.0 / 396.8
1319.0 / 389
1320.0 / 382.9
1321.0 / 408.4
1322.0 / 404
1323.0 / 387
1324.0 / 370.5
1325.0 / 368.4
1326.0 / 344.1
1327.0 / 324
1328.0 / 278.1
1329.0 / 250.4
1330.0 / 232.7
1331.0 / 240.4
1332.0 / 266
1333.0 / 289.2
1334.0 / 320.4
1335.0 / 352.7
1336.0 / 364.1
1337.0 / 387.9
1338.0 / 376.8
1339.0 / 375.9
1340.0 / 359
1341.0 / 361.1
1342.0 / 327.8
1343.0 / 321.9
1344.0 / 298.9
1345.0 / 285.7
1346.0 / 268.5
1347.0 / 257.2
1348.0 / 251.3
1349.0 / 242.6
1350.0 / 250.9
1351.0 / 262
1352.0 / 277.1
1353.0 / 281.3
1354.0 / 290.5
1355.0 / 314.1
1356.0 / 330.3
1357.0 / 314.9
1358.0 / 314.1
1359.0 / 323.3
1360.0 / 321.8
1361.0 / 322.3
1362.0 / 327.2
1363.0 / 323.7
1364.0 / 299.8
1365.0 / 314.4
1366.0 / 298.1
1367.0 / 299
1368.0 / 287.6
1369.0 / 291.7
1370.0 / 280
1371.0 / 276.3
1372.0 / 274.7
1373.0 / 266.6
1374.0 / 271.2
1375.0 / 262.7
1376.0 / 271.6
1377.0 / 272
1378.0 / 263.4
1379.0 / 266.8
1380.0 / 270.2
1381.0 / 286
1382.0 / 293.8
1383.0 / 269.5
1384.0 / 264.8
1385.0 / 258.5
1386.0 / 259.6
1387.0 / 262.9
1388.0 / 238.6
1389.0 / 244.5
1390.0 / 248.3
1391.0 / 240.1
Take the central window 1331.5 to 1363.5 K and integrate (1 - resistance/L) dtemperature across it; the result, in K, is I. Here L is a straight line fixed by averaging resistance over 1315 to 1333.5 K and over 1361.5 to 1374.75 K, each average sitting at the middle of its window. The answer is 0.3 K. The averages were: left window 338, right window 293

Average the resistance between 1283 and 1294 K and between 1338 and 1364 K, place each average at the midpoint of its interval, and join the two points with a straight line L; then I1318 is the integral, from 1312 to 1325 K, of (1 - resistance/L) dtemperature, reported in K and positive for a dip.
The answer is -2.0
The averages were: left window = 353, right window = 305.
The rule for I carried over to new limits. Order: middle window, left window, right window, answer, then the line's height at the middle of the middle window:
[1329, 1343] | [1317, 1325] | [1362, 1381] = 1.3 K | 358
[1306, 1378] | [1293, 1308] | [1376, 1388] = -1.4 K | 313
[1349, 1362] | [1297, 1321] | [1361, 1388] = 0.3 K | 305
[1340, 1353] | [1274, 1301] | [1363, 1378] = 0.8 K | 304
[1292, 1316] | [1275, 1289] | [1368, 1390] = -2.4 K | 327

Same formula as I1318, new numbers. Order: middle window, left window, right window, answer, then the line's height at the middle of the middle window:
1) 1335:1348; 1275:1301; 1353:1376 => -0.58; 315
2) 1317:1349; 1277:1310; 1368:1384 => -1.41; 315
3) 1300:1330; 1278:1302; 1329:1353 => -2.53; 328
